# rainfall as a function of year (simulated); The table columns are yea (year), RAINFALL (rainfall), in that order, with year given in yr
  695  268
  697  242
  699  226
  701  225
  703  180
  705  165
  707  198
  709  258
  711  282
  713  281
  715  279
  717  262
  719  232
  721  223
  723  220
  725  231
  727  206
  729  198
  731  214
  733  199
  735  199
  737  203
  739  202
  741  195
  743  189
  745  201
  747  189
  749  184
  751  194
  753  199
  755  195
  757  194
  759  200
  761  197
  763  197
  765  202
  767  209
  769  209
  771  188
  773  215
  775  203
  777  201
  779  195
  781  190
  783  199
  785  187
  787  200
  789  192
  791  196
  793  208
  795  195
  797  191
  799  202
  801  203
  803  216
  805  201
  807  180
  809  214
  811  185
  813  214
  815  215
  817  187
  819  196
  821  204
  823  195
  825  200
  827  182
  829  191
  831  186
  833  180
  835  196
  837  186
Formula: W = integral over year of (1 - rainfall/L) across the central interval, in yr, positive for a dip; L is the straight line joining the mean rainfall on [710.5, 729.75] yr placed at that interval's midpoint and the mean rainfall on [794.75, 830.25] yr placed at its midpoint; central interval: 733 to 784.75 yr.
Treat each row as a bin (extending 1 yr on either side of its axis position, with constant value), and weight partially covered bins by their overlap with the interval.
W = 5.8 yr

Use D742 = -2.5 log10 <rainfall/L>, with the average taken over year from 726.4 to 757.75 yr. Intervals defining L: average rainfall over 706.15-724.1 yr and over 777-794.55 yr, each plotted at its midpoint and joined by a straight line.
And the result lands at 0.159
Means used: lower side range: 249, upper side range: 196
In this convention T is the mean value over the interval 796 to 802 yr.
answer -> 199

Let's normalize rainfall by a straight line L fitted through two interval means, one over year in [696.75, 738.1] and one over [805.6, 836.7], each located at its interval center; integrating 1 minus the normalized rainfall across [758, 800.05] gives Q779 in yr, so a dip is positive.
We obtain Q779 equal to 1.63 yr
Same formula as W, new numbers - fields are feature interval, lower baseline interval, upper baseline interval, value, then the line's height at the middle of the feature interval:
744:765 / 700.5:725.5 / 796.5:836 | 2.26 yr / 219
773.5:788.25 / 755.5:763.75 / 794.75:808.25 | 0.06 yr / 198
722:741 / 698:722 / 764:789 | 1.34 yr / 223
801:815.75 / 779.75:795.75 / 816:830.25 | -0.67 yr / 194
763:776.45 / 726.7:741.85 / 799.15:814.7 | -0.10 yr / 202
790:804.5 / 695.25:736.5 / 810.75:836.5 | 0.07 yr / 203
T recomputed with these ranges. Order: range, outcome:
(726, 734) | 204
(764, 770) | 207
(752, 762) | 197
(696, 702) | 231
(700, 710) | 205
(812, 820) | 203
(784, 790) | 193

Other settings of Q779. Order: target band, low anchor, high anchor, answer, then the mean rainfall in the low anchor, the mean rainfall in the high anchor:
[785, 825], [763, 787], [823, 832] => -1.04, 200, 190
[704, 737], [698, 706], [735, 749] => -4.95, 199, 196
